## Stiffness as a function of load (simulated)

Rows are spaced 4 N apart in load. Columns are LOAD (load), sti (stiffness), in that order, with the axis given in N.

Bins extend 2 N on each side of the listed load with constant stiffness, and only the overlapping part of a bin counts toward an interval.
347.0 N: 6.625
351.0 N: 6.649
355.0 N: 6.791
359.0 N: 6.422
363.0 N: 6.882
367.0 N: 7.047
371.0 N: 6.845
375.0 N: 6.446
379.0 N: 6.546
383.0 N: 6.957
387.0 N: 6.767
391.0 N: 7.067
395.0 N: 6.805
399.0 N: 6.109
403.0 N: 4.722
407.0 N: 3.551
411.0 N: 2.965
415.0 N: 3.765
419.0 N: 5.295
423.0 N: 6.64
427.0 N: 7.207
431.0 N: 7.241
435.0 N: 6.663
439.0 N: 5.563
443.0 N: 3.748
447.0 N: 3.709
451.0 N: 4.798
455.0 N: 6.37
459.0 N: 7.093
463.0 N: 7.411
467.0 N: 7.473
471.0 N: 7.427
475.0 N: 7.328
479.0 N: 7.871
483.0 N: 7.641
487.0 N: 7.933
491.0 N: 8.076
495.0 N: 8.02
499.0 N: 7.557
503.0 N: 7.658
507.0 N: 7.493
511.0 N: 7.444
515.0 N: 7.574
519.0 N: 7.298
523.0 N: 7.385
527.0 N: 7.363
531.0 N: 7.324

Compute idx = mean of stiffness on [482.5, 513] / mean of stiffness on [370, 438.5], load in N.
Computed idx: 1.3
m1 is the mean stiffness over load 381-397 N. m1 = 6.9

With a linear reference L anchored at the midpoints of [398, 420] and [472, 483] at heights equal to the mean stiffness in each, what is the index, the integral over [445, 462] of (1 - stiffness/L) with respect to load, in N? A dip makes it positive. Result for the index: 2.3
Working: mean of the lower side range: 4.28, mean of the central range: 5.61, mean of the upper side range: 7.59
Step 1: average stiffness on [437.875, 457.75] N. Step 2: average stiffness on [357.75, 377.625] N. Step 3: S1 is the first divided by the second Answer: 0.73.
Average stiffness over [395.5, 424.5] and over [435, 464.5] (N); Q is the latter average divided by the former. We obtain 1.2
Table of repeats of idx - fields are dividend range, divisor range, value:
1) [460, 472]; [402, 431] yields 1.47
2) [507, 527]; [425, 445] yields 1.22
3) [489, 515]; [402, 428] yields 1.61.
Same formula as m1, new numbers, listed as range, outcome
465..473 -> 7.45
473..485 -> 7.61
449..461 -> 6.09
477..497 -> 7.91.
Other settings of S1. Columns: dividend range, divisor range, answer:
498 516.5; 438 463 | 1.40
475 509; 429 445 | 1.34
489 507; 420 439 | 1.16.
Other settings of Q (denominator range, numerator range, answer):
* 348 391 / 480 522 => 1.14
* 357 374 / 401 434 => 0.77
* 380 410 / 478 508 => 1.32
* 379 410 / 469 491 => 1.29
